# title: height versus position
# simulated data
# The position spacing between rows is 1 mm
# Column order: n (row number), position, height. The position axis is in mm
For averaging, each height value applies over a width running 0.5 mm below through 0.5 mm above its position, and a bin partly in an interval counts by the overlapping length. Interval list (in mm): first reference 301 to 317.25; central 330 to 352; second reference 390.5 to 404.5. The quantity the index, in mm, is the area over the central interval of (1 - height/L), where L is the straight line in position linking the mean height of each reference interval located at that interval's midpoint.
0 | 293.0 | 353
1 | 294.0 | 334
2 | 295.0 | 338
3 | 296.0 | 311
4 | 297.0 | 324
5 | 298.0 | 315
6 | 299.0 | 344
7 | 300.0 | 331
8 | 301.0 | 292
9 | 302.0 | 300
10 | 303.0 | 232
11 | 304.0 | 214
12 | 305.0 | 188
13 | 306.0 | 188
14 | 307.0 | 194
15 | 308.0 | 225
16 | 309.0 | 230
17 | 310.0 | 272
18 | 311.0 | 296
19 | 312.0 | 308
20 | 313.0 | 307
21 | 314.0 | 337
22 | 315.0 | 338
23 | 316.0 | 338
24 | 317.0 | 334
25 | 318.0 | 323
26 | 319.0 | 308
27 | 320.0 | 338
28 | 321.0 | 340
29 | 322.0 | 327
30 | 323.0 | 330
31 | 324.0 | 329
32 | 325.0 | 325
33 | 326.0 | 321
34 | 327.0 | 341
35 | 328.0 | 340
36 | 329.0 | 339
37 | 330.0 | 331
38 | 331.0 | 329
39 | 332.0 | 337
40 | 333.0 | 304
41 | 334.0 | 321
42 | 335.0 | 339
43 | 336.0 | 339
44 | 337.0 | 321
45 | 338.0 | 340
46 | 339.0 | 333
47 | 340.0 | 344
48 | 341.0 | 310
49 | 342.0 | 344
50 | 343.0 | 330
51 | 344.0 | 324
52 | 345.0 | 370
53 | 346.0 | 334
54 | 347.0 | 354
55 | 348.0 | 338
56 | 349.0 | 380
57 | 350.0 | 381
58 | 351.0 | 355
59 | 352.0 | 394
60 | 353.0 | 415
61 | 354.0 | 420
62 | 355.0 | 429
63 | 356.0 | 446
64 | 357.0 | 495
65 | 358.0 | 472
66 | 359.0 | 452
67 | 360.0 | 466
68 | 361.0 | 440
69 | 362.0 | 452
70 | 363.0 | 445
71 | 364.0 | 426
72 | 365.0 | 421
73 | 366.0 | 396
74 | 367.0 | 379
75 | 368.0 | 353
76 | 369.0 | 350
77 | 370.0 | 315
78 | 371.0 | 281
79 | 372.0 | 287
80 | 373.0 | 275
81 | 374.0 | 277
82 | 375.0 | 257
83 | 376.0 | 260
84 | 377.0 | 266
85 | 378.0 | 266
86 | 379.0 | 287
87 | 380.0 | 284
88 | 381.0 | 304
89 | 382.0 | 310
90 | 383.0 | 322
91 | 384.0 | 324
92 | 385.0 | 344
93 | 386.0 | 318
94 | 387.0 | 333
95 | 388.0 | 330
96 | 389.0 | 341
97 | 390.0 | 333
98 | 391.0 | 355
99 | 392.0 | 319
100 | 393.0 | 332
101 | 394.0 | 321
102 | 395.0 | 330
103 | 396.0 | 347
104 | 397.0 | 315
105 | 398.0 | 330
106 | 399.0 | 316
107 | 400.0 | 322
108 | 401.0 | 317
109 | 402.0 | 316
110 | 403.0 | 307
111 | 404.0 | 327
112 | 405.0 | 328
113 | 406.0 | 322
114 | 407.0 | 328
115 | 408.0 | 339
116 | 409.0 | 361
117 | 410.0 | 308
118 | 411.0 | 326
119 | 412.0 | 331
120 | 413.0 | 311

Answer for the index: -3.9 mm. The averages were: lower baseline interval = 269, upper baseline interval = 325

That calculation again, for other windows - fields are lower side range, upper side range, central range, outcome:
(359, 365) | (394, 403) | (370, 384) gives 3.84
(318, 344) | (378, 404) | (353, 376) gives -4.27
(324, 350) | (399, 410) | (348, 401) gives -3.58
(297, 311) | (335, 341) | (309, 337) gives -2.17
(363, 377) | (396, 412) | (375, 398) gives 0.94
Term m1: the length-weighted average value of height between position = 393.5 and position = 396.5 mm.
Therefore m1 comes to 333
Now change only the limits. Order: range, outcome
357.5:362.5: 456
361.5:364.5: 441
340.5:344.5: 327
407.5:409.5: 350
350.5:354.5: 396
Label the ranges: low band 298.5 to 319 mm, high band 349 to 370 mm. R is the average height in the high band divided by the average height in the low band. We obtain 1.48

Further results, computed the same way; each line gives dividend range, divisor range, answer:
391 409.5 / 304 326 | 1.12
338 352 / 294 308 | 1.26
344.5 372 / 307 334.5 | 1.26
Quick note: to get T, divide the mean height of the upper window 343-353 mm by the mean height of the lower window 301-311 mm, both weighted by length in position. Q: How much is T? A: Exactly 1.54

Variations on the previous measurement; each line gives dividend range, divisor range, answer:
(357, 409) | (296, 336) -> 1.12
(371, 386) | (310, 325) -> 0.90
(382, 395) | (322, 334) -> 1.00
